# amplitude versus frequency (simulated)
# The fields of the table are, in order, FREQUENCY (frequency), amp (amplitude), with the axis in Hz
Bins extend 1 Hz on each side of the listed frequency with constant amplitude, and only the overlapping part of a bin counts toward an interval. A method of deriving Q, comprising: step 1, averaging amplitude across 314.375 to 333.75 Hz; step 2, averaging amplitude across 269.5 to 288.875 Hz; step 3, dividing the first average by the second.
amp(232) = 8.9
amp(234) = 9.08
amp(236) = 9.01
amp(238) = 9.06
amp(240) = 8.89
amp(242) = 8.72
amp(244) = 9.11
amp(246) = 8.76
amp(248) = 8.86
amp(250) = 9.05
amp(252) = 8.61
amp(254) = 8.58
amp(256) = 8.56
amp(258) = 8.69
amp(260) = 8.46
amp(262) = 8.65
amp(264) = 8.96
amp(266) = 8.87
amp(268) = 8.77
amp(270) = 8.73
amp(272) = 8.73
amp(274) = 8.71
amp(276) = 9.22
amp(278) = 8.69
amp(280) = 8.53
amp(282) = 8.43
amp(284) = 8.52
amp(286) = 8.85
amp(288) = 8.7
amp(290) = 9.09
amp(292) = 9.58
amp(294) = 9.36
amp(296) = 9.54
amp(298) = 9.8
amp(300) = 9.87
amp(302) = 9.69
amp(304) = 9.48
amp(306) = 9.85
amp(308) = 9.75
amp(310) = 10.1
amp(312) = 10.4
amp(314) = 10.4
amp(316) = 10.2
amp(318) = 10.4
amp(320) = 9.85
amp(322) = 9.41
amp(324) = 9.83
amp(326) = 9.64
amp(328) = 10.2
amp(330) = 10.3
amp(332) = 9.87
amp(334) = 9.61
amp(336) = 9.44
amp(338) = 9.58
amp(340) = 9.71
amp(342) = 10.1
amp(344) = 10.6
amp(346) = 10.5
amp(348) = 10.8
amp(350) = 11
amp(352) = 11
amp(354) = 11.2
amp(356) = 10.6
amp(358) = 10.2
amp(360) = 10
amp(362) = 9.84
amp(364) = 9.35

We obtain 1.1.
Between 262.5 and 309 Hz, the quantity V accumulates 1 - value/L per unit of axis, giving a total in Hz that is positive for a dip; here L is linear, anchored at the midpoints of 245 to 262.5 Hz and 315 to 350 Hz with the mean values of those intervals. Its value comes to 0.6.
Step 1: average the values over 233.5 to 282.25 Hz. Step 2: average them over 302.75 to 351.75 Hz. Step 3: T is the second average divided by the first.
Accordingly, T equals 1.14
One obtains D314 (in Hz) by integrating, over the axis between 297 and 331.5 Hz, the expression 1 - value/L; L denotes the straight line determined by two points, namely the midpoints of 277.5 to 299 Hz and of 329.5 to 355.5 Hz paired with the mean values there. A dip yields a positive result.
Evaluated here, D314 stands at -1.2 Hz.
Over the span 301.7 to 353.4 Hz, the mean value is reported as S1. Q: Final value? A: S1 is 10.1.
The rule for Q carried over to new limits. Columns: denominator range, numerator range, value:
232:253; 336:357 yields 1.17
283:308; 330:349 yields 1.07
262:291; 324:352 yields 1.15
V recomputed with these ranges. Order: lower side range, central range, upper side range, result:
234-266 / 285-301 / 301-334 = 0.3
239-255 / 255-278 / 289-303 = 0.9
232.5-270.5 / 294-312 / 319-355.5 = -0.3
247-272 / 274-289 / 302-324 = 0.9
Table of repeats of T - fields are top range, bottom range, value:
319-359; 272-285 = 1.17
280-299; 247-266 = 1.04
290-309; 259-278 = 1.10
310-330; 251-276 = 1.15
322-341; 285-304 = 1.04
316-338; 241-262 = 1.13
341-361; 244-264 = 1.21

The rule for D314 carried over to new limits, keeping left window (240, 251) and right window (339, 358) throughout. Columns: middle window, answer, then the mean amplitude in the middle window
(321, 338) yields 0.8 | 9.78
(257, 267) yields 0.5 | 8.73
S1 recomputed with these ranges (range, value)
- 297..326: 9.92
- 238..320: 9.16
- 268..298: 8.93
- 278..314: 9.39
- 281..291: 8.72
